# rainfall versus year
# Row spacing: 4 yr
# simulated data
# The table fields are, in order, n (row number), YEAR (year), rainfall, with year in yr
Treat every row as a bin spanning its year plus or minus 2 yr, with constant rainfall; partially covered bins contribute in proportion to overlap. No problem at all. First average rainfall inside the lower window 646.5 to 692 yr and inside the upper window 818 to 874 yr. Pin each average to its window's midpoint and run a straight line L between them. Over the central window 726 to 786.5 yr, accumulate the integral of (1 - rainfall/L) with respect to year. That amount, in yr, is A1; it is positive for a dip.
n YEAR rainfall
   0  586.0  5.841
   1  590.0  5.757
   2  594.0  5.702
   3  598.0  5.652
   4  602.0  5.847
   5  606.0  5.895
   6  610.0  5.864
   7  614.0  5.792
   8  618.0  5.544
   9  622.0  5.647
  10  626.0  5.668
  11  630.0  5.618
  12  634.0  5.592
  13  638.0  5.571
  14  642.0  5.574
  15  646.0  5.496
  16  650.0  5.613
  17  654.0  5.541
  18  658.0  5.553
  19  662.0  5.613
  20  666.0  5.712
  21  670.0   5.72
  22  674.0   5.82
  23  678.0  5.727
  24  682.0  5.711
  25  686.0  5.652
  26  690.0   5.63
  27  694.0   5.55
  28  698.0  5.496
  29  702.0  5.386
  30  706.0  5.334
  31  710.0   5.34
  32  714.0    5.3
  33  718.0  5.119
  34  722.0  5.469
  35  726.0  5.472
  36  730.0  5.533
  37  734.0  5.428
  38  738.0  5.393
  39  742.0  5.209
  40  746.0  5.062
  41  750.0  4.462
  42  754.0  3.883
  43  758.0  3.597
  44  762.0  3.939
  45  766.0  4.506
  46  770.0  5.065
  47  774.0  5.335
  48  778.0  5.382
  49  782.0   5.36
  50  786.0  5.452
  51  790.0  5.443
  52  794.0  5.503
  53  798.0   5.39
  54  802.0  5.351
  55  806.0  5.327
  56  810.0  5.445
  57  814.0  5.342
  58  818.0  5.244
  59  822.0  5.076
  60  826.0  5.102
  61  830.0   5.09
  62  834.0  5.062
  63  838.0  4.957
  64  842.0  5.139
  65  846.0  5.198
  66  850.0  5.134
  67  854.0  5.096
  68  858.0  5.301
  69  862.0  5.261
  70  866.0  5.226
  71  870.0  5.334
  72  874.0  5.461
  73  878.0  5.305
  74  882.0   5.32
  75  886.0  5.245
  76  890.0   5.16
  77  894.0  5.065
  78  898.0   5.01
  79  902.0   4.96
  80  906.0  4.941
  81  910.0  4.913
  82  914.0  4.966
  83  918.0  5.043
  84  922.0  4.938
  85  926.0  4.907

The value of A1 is 5.6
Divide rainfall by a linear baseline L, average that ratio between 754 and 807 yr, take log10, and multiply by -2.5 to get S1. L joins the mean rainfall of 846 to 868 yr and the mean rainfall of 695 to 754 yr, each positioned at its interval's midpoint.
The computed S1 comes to 0.05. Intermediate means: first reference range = 5.24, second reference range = 5.2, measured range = 5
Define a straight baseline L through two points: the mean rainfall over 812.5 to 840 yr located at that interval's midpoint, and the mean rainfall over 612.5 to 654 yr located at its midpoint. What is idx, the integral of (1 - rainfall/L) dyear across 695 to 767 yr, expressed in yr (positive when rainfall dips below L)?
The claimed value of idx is 4.8 yr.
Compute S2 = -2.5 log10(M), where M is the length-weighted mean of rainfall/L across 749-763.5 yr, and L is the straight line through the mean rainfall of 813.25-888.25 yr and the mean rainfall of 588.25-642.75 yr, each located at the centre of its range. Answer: 0.34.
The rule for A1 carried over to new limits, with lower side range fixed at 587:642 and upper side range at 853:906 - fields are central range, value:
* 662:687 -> -0.58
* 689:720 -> 0.82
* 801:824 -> 0.15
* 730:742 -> 0.17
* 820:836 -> 0.66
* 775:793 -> -0.09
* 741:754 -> 1.72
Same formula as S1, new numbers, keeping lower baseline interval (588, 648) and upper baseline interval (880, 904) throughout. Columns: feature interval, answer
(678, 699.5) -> -0.016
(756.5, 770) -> 0.274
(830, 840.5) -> 0.045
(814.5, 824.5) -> 0.019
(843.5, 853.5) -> 0.013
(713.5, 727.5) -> 0.027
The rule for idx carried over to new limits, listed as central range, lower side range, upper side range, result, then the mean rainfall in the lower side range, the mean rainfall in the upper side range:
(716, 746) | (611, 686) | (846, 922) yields 0.6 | 5.64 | 5.15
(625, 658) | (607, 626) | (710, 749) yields 0.3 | 5.72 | 5.31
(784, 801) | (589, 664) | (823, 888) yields -0.4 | 5.66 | 5.2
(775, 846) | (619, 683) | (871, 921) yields 0.3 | 5.63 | 5.12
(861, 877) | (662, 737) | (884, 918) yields -0.7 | 5.52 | 5.03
